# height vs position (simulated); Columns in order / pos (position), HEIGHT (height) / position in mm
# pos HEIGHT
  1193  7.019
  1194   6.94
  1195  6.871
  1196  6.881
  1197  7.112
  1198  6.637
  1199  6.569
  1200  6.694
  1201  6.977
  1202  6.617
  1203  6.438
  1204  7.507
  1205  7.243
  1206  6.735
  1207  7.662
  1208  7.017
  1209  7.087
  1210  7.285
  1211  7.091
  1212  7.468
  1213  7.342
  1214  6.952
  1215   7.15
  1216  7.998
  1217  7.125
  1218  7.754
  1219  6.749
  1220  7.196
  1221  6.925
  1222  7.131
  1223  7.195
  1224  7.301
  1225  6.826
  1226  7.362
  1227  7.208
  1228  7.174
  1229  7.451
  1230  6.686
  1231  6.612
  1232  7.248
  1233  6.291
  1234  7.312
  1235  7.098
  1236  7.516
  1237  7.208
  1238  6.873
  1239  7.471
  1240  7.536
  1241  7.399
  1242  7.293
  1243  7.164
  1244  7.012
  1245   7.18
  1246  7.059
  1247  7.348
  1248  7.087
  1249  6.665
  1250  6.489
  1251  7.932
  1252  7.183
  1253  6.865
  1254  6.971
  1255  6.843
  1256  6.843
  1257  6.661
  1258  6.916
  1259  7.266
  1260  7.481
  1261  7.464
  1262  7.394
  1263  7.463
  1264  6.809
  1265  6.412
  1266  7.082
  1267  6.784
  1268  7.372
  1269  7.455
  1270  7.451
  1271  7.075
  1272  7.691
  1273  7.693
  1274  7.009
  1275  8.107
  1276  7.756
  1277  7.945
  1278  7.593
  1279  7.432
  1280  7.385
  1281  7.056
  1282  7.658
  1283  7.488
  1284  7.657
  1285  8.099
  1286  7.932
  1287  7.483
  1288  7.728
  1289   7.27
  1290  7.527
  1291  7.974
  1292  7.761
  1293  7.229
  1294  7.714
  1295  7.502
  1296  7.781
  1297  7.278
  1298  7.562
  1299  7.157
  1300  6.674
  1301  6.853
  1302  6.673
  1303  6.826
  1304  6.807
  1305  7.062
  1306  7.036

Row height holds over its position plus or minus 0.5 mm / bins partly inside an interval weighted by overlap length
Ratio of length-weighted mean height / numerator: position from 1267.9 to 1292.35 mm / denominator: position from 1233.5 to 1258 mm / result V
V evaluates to 1.1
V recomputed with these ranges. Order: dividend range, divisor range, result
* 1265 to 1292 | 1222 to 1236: 1.06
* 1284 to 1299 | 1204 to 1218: 1.05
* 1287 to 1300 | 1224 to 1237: 1.06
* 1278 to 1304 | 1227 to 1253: 1.04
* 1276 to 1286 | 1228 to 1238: 1.08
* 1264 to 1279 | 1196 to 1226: 1.04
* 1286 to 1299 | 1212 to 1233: 1.06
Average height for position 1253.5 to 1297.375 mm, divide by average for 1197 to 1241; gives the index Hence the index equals 1.04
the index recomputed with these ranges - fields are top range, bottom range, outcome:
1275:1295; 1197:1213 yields 1.09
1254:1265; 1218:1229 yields 0.99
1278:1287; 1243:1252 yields 1.07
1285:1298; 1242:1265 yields 1.08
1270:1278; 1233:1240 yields 1.06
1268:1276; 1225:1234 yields 1.07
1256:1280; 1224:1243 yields 1.02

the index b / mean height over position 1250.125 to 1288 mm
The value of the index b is 7.34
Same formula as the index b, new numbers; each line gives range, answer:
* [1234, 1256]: 7.15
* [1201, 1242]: 7.16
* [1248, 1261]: 7.03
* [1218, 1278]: 7.18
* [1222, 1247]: 7.15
